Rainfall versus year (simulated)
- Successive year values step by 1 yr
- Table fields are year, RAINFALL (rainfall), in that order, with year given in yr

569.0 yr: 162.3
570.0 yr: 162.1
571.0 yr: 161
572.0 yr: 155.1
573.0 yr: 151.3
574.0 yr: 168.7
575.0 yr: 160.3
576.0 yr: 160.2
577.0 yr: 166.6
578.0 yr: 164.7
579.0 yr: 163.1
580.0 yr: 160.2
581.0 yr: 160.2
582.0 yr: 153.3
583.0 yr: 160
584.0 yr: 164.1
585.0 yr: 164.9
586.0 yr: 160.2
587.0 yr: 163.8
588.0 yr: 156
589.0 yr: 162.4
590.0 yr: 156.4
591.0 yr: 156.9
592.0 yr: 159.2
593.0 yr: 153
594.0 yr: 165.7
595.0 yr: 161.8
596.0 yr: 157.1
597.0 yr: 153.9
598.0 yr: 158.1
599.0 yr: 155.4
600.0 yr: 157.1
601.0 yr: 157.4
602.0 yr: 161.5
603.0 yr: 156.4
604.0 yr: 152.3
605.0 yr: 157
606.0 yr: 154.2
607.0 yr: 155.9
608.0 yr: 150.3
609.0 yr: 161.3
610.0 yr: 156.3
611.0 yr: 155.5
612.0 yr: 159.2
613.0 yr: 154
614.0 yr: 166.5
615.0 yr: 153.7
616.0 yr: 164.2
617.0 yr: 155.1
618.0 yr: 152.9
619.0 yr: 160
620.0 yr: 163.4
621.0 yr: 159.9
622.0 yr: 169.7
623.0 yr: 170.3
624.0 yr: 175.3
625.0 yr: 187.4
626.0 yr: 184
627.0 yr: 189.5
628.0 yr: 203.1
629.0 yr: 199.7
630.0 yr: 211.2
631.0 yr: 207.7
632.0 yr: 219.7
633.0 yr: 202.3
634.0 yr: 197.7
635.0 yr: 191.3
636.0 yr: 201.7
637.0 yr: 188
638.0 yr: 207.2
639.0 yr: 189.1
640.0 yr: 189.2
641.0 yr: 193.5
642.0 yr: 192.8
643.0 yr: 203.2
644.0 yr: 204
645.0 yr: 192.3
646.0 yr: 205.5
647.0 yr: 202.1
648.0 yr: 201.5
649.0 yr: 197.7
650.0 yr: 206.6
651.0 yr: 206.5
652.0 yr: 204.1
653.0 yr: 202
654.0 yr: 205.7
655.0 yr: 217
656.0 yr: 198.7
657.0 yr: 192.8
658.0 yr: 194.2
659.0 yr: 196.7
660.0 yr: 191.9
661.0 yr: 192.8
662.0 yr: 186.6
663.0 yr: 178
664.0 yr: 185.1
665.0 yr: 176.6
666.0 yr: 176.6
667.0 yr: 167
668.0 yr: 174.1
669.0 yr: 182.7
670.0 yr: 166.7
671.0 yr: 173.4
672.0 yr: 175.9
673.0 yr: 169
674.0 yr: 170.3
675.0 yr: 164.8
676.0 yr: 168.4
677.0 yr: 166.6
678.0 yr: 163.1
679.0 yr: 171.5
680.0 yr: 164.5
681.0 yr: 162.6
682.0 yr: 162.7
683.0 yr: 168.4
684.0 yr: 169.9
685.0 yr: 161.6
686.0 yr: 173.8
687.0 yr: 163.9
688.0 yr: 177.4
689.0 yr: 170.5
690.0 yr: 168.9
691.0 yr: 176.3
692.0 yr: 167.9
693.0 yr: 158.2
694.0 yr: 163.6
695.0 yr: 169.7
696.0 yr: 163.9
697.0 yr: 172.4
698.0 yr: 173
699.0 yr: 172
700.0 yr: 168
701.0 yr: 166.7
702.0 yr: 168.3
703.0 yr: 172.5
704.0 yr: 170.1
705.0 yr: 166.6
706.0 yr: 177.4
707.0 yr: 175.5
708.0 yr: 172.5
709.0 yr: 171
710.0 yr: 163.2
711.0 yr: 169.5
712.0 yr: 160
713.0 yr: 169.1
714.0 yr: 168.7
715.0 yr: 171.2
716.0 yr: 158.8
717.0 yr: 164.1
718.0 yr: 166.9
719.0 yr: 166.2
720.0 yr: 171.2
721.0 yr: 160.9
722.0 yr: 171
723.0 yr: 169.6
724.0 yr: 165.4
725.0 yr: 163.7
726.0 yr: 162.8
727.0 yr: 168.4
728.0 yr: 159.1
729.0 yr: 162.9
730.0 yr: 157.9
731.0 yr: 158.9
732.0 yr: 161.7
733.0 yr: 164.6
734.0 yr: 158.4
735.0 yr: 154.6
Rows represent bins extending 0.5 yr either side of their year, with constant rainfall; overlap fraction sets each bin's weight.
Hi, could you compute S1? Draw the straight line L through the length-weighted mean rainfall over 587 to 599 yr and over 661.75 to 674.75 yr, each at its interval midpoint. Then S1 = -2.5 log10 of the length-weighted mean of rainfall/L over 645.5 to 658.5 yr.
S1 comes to -0.181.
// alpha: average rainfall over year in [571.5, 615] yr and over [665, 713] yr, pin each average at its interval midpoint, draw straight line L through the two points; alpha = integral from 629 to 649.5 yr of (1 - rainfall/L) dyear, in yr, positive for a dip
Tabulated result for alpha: -4.5 yr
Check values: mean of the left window 159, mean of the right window 169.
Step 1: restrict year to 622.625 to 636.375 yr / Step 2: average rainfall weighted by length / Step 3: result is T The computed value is 196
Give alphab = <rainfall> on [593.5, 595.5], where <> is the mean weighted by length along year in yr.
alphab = 164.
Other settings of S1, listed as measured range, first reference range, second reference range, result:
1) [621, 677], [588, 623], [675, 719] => -0.17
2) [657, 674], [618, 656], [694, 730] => 0.02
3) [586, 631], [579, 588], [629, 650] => 0.09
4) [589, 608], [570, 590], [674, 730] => 0.03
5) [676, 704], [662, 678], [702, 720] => 0.02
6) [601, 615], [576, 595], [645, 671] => 0.09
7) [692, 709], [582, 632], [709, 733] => -0.03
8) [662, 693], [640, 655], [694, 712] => 0.08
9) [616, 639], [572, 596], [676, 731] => -0.14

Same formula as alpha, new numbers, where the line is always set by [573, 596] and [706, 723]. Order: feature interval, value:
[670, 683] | -0.2 yr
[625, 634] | -2.1 yr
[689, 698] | -0.1 yr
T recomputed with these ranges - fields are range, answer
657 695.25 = 173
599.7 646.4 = 177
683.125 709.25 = 170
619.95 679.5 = 189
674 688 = 167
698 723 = 169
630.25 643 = 199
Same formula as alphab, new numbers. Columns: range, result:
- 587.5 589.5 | 159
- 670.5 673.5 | 173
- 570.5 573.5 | 156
